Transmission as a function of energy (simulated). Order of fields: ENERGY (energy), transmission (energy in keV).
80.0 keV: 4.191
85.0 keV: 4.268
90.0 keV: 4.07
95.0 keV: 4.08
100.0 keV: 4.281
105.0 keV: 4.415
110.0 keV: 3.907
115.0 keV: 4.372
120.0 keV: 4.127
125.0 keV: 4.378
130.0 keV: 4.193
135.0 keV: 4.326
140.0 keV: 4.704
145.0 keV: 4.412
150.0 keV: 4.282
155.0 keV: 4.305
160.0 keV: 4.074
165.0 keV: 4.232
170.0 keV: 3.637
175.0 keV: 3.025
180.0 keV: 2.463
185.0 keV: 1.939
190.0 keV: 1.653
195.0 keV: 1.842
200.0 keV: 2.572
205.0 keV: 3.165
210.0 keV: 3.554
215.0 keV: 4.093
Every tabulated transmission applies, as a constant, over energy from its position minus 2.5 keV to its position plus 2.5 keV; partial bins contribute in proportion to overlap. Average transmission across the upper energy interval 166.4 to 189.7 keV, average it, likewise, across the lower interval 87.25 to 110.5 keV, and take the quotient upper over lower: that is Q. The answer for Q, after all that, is 0.7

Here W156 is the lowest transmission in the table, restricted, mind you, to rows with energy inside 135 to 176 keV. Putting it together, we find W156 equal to 3.025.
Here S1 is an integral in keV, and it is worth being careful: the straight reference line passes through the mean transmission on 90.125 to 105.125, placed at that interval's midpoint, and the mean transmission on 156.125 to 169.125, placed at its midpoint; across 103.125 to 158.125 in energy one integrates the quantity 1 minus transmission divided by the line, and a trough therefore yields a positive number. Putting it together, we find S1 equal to -2.04 keV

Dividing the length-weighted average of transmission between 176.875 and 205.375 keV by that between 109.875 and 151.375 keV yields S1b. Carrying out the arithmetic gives 0.5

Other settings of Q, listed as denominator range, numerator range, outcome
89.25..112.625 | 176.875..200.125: 0.50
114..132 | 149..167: 0.99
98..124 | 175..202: 0.51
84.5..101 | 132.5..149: 1.07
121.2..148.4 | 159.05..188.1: 0.72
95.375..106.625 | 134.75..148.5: 1.05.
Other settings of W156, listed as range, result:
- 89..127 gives 3.907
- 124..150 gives 4.193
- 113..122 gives 4.127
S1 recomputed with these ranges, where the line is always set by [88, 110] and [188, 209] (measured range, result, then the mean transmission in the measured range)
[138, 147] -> -3.0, 4.56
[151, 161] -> -3.3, 4.22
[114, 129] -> -2.0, 4.27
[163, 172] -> -2.9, 3.93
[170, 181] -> -0.6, 2.99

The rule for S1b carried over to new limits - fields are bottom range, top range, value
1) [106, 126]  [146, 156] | 1.03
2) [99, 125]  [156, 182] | 0.84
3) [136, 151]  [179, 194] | 0.44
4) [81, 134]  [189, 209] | 0.58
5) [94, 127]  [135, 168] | 1.02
